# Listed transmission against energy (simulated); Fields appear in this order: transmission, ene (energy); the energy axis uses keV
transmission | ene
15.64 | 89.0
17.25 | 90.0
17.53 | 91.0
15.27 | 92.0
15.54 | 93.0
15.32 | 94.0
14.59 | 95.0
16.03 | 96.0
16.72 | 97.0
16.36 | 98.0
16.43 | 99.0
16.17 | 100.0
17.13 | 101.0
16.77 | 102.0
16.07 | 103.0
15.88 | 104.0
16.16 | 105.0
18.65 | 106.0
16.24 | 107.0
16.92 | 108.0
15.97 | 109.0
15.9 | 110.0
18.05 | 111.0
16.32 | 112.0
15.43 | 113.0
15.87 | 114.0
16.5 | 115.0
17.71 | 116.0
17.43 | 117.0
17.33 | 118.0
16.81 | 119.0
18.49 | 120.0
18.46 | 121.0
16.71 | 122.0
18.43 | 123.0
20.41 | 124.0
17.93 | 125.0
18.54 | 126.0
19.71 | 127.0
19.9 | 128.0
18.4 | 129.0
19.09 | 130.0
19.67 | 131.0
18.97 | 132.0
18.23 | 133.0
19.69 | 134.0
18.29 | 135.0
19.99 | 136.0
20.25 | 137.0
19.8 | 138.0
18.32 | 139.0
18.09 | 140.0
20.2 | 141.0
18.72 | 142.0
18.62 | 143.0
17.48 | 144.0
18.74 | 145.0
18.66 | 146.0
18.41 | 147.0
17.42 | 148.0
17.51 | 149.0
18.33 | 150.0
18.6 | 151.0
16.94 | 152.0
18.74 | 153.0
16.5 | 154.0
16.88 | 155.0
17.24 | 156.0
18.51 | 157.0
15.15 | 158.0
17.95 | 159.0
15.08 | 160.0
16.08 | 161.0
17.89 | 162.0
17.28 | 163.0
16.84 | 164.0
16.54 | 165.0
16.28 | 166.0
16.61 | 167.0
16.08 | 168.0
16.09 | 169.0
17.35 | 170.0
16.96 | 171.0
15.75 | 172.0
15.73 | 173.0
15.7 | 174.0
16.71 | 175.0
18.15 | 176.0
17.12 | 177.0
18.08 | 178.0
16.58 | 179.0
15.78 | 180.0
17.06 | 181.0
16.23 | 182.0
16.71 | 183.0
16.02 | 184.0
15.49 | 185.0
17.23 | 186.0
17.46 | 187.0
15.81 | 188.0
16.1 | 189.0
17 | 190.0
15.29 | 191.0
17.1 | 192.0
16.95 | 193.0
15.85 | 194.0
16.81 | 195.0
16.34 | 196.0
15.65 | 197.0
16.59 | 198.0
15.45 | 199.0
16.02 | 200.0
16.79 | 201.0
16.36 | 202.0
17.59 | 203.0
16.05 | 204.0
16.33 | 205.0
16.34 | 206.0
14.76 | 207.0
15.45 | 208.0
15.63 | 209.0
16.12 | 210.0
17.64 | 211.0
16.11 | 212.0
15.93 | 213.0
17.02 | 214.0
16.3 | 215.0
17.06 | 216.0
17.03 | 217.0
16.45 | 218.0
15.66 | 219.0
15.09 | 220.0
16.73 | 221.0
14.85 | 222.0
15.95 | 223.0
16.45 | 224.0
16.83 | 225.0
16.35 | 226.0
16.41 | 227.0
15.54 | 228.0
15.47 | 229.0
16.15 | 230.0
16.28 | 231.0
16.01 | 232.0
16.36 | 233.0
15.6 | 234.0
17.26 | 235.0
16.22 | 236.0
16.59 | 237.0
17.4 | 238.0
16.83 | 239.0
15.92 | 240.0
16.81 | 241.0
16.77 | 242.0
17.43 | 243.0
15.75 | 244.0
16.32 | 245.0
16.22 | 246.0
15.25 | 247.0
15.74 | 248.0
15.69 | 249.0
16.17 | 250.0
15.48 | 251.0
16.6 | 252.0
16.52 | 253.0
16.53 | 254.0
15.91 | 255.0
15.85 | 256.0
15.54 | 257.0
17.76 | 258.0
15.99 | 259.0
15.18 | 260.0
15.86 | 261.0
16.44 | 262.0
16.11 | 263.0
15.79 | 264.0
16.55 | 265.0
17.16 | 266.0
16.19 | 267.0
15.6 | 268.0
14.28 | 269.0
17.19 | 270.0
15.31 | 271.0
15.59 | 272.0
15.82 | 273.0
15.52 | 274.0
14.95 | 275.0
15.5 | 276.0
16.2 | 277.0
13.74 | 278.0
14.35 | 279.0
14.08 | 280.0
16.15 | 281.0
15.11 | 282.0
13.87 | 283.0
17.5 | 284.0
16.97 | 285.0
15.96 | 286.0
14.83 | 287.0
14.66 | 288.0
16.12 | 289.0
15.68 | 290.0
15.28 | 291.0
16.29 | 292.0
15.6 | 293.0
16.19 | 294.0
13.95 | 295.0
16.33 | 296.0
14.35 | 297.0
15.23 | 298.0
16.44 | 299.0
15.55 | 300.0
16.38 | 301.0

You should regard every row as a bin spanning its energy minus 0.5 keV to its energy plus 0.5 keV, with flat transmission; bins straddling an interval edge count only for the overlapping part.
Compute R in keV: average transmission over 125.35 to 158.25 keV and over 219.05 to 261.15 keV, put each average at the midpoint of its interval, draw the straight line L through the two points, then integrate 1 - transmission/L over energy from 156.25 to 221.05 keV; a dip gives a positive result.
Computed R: 3.44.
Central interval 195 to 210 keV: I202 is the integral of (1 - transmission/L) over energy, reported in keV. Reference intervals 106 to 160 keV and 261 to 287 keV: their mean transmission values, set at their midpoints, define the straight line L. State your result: 0.6 keV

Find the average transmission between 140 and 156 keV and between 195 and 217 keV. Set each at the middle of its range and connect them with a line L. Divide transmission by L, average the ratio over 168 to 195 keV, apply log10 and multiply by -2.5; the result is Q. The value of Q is 0.03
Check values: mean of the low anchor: 18.1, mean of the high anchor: 16.3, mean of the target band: 16.5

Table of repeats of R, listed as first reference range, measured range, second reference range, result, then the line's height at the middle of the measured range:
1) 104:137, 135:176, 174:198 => -0.8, 17.2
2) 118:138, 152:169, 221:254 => 1.2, 18.1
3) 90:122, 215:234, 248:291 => -0.2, 16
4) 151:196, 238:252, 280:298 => -0.2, 16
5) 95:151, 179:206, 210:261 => 0.7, 16.8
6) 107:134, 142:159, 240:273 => -0.3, 17.4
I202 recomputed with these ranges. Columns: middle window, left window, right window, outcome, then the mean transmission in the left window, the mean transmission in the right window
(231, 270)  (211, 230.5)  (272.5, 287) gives -1.0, 16.2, 15.4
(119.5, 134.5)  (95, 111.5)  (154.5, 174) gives -2.1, 16.5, 16.6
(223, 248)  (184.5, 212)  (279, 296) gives -0.6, 16.3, 15.5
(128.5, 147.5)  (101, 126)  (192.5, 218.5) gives -2.3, 17.1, 16.3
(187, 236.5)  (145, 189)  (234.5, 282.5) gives 0.7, 16.9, 16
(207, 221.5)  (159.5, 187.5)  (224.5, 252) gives 0.1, 16.6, 16.3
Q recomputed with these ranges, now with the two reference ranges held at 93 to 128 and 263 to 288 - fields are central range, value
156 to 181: -0.01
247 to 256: -0.02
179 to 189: 0.00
